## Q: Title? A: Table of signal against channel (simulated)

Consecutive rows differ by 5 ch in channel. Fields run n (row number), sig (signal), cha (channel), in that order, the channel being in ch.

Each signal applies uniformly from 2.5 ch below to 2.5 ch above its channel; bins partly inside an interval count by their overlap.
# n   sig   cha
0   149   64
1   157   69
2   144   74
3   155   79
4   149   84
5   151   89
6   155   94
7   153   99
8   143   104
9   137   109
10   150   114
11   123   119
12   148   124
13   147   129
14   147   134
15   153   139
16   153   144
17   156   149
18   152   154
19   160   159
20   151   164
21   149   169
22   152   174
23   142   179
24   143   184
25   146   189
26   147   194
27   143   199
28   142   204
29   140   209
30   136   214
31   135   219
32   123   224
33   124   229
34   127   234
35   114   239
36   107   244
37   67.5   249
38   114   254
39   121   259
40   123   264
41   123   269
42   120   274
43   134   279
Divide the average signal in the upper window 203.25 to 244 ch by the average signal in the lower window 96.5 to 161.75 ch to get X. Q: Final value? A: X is 0.87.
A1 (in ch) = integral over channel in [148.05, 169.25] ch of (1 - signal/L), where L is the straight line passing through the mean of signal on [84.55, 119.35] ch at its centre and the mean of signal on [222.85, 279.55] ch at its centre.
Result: -3.0 ch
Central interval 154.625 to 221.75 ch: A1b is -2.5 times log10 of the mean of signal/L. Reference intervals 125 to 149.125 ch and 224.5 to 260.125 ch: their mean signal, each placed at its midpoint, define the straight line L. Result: -0.11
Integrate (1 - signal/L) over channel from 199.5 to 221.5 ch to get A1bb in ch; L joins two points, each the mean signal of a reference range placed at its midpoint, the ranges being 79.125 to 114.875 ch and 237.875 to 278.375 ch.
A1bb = -2.8 ch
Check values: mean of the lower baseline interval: 149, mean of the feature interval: 139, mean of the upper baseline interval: 112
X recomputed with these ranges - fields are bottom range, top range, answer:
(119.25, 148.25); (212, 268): 0.79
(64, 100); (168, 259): 0.86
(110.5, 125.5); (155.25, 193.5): 1.07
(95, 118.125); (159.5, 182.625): 1.03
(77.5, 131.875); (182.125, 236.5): 0.94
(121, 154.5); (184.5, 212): 0.95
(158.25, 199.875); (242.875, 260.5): 0.68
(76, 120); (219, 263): 0.77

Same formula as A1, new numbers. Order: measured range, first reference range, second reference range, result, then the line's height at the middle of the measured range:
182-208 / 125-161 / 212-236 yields -1.28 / 137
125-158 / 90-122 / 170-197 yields -1.51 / 145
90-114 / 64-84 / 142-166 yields 0.76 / 152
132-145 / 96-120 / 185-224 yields -0.83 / 142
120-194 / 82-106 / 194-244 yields -4.57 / 141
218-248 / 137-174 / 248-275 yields 1.47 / 124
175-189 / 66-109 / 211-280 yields -1.35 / 131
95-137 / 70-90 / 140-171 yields 2.15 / 152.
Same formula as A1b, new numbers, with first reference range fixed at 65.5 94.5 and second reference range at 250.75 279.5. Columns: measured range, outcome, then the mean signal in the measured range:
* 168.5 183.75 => -0.09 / 147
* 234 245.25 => 0.09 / 115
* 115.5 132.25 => 0.03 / 140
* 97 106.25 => 0.00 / 148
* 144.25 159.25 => -0.11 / 155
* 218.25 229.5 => 0.00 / 127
